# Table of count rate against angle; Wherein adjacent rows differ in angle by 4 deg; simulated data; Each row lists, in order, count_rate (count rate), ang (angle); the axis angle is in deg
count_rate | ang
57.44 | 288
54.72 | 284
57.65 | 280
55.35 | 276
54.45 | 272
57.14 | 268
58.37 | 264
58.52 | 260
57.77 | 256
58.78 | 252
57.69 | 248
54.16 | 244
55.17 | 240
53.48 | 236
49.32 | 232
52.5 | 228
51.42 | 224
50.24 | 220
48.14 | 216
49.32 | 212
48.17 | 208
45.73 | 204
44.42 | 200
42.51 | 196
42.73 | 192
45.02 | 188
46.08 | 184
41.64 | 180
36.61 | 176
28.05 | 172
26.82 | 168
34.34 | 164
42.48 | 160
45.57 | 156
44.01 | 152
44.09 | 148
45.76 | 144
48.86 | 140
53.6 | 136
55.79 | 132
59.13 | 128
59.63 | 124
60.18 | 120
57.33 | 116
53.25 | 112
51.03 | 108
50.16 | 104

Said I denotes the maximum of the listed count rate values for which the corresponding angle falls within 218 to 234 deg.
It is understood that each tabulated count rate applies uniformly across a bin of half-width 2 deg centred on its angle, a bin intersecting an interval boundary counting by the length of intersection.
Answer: 52.5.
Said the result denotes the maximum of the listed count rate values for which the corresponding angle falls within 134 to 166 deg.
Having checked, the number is 53.6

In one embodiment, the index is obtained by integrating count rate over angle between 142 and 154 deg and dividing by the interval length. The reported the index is 44.6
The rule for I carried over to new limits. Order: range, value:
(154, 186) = 46.08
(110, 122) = 60.18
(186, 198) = 45.02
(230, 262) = 58.78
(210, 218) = 49.32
